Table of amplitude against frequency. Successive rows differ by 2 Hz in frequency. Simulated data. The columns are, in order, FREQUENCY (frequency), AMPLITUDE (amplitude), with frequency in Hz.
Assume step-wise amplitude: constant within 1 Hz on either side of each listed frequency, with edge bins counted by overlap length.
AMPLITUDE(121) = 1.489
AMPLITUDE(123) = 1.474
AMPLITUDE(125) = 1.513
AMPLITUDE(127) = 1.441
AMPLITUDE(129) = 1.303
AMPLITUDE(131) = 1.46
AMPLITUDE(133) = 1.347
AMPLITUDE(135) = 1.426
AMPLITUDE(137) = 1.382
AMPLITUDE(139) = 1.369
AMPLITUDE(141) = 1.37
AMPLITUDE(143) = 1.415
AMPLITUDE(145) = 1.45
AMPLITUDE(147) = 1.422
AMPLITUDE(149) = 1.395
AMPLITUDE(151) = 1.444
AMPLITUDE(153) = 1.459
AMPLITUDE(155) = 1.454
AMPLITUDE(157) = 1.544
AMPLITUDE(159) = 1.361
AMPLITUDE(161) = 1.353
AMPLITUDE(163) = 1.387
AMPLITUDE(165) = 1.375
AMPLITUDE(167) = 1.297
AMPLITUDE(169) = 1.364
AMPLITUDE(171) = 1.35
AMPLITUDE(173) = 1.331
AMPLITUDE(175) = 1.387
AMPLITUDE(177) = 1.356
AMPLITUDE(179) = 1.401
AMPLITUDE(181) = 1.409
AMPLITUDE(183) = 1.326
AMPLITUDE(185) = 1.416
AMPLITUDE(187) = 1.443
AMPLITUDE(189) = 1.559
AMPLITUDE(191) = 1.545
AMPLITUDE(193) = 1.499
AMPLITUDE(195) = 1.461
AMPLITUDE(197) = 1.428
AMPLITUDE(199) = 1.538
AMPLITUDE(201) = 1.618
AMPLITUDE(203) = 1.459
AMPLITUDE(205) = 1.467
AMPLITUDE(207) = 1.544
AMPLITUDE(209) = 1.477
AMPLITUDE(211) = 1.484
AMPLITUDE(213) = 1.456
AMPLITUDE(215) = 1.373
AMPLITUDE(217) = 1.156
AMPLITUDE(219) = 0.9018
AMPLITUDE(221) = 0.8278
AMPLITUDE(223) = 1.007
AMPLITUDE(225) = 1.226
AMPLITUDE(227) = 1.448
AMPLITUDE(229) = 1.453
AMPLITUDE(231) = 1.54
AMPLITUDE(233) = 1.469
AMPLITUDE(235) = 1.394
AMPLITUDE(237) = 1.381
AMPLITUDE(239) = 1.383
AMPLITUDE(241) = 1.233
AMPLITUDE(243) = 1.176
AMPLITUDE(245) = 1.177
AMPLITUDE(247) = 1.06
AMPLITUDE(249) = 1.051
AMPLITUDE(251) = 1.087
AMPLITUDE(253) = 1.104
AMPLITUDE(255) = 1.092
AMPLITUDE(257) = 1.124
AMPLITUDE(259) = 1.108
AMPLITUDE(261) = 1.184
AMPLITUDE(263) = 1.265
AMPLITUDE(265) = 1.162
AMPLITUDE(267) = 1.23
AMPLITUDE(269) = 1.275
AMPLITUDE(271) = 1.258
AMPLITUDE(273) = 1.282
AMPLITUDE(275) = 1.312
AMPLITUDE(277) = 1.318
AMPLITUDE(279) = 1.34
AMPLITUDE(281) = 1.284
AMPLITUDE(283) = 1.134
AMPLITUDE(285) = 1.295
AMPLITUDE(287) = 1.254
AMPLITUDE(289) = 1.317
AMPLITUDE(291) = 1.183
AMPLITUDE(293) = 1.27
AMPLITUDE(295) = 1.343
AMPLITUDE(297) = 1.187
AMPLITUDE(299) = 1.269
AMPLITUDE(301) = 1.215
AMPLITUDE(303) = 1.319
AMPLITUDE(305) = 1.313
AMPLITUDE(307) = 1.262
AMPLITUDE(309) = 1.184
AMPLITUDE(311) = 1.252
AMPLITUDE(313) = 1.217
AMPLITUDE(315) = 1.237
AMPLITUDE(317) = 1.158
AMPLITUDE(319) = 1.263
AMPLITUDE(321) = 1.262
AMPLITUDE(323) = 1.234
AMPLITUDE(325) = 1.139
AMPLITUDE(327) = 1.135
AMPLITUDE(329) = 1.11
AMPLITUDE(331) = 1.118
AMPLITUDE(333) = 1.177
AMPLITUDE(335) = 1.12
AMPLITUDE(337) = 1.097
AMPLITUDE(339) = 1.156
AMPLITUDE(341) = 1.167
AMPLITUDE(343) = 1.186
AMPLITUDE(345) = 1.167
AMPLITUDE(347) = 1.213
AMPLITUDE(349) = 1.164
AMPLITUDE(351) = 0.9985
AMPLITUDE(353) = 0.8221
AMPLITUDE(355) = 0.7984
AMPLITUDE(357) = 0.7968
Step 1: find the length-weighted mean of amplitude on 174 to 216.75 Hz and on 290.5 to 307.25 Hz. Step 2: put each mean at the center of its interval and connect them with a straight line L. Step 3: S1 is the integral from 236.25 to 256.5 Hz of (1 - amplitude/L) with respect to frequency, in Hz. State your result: 2.84 Hz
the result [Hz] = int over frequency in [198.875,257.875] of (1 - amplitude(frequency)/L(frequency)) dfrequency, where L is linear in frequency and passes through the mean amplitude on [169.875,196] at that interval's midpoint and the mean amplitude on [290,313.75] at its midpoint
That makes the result 3.1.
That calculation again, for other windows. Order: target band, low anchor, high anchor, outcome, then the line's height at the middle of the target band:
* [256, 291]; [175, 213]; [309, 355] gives 1.07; 1.28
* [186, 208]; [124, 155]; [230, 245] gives -2.01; 1.38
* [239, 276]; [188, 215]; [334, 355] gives 4.31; 1.34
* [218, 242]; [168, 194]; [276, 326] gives 1.32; 1.35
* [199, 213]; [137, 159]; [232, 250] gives -1.96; 1.32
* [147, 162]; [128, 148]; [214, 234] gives -0.71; 1.36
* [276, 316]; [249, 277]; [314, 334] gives -2.46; 1.19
